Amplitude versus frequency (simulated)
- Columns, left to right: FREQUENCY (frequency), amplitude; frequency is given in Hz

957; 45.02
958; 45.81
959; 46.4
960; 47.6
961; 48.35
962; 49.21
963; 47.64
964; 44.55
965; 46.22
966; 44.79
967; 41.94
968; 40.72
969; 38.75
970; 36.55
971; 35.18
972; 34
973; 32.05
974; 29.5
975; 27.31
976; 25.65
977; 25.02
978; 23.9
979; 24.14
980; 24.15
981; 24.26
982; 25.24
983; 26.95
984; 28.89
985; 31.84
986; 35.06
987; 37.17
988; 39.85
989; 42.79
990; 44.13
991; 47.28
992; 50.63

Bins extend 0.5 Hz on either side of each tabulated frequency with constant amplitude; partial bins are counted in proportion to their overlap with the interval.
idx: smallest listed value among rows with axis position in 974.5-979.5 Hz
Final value 23.9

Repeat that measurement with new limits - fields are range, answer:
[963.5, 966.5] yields 44.55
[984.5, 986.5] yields 31.84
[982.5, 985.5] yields 26.95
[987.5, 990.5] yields 39.85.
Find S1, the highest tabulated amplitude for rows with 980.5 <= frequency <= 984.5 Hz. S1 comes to 28.89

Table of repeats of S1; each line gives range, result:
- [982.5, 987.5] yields 37.17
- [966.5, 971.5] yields 41.94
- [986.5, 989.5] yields 42.79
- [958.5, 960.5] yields 47.6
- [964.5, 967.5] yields 46.22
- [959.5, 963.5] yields 49.21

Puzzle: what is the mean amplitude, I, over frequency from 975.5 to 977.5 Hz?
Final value 25.3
